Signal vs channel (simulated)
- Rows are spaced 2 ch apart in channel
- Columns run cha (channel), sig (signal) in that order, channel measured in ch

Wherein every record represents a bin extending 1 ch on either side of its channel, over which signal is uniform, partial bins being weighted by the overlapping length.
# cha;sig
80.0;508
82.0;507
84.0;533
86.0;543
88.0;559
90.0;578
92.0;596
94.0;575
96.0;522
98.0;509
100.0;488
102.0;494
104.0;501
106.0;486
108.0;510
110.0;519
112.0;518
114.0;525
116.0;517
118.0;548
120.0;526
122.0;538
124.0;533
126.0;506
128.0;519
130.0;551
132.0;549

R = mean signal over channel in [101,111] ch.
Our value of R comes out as 502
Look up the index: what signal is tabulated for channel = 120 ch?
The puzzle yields 526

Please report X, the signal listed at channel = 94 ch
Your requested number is 575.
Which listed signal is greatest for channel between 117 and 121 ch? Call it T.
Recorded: 548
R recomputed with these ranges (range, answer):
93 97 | 548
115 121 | 530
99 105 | 494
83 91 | 553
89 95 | 583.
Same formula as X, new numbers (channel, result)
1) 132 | 549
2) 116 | 517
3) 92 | 596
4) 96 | 522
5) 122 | 538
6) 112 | 518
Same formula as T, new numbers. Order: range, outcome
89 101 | 596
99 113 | 519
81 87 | 543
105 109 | 510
